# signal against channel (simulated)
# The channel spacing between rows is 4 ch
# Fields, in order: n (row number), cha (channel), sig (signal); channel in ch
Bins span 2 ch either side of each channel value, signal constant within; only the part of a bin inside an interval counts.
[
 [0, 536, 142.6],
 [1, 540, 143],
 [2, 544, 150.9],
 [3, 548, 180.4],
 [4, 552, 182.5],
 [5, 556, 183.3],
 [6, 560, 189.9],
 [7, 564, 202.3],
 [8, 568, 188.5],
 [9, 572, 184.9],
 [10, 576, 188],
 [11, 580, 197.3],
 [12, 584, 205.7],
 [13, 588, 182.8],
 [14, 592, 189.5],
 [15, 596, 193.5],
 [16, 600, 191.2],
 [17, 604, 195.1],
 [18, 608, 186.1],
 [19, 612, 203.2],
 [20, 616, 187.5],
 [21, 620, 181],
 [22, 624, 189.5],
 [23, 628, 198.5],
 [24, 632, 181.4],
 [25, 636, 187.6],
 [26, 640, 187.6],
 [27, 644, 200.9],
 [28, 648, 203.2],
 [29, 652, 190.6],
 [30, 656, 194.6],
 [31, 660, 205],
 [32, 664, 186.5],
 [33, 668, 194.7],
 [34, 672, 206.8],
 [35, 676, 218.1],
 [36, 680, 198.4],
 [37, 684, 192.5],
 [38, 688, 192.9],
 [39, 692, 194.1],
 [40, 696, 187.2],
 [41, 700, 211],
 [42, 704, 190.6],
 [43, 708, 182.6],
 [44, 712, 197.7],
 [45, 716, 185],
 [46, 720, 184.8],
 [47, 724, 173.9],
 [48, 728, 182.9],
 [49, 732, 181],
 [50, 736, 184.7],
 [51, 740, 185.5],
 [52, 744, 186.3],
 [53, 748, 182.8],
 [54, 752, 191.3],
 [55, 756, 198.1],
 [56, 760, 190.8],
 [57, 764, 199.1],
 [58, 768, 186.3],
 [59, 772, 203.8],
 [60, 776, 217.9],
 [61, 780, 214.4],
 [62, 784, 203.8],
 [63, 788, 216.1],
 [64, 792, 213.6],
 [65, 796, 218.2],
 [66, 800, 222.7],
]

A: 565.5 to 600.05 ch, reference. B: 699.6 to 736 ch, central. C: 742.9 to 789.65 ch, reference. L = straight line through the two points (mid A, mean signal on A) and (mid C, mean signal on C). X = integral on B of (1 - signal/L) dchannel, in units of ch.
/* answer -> 1.98 ch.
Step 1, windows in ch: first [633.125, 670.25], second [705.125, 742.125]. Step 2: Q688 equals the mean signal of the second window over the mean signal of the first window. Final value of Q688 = 0.95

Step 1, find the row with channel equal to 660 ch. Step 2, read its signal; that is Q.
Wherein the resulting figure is 205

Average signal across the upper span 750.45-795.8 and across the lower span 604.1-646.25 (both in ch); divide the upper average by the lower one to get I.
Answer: 1.07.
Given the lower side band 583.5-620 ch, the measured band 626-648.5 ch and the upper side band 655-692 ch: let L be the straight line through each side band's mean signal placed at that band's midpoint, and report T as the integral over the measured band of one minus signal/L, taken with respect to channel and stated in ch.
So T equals 0.3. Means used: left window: 192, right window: 199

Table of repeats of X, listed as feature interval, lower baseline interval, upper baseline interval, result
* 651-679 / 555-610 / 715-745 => -2.0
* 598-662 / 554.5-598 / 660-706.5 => 0.6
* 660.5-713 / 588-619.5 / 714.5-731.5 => -3.5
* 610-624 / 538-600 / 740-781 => -0.2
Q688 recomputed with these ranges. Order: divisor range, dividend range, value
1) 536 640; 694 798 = 1.05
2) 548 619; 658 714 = 1.03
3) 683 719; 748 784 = 1.04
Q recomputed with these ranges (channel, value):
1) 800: 222.7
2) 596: 193.5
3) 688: 192.9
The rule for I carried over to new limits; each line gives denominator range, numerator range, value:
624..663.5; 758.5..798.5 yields 1.07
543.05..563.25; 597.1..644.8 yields 1.06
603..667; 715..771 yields 0.97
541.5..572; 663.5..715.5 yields 1.08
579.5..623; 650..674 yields 1.02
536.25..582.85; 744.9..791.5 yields 1.11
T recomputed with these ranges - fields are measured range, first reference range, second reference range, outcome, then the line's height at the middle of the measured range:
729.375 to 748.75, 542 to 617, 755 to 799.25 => 1.79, 203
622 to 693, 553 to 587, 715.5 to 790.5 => -1.15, 193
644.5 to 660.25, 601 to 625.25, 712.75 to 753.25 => -0.79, 188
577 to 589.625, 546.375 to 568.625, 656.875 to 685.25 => -0.29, 191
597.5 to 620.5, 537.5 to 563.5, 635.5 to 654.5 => -0.63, 186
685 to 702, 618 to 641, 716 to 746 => -1.05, 185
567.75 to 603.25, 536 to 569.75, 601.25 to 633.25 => -1.64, 183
